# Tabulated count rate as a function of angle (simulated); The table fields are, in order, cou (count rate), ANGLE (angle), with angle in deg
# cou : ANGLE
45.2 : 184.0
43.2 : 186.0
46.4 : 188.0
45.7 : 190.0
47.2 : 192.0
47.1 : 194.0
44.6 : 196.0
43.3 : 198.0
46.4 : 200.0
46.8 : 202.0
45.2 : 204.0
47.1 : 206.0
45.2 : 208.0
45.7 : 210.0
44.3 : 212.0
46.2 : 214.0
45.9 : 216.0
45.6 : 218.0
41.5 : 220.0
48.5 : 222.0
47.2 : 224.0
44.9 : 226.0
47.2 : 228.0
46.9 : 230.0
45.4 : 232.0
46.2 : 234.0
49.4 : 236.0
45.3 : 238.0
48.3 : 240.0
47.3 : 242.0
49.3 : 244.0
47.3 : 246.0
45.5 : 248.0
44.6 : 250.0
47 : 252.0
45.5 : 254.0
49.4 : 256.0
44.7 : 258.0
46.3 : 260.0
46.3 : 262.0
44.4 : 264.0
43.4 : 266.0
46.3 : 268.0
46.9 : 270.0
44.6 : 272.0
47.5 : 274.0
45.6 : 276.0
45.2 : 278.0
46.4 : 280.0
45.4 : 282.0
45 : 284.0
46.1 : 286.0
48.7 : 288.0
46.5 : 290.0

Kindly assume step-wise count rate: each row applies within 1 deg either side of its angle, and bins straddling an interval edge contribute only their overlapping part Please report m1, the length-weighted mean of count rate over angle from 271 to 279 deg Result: 45.7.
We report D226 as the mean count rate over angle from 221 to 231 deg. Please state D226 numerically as 46.9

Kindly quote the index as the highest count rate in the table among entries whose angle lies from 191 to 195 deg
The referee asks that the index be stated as 47.2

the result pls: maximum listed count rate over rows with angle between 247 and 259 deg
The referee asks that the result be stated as 49.4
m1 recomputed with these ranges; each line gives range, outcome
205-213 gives 45.6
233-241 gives 47.3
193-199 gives 45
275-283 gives 45.7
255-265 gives 46.2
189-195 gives 46.7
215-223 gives 45.4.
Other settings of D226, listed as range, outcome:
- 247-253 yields 45.7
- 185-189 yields 44.8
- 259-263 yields 46.3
